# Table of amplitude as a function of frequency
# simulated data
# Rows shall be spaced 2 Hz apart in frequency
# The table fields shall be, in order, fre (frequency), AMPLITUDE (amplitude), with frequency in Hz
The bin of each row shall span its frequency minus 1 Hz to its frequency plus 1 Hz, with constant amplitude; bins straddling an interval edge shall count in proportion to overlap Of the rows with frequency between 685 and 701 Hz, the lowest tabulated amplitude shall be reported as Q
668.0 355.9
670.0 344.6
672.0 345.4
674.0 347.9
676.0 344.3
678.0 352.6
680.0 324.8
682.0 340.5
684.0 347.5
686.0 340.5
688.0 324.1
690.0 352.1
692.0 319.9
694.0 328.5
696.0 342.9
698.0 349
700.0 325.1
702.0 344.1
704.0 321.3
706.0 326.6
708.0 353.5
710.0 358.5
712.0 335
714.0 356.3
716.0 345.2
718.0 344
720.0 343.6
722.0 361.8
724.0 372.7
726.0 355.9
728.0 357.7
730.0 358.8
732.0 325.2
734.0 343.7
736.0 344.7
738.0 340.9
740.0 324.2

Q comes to 319.9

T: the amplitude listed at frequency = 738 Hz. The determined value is 340.9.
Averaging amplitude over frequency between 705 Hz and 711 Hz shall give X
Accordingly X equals 346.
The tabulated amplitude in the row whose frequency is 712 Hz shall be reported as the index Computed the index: 335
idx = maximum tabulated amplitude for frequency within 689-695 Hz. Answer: 352.1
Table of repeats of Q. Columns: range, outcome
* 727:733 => 325.2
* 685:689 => 324.1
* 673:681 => 324.8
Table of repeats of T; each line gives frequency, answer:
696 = 342.9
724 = 372.7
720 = 343.6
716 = 345.2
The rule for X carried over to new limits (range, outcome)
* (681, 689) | 338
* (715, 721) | 344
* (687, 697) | 334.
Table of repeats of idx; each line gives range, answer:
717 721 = 344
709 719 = 358.5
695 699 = 349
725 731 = 358.8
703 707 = 326.6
